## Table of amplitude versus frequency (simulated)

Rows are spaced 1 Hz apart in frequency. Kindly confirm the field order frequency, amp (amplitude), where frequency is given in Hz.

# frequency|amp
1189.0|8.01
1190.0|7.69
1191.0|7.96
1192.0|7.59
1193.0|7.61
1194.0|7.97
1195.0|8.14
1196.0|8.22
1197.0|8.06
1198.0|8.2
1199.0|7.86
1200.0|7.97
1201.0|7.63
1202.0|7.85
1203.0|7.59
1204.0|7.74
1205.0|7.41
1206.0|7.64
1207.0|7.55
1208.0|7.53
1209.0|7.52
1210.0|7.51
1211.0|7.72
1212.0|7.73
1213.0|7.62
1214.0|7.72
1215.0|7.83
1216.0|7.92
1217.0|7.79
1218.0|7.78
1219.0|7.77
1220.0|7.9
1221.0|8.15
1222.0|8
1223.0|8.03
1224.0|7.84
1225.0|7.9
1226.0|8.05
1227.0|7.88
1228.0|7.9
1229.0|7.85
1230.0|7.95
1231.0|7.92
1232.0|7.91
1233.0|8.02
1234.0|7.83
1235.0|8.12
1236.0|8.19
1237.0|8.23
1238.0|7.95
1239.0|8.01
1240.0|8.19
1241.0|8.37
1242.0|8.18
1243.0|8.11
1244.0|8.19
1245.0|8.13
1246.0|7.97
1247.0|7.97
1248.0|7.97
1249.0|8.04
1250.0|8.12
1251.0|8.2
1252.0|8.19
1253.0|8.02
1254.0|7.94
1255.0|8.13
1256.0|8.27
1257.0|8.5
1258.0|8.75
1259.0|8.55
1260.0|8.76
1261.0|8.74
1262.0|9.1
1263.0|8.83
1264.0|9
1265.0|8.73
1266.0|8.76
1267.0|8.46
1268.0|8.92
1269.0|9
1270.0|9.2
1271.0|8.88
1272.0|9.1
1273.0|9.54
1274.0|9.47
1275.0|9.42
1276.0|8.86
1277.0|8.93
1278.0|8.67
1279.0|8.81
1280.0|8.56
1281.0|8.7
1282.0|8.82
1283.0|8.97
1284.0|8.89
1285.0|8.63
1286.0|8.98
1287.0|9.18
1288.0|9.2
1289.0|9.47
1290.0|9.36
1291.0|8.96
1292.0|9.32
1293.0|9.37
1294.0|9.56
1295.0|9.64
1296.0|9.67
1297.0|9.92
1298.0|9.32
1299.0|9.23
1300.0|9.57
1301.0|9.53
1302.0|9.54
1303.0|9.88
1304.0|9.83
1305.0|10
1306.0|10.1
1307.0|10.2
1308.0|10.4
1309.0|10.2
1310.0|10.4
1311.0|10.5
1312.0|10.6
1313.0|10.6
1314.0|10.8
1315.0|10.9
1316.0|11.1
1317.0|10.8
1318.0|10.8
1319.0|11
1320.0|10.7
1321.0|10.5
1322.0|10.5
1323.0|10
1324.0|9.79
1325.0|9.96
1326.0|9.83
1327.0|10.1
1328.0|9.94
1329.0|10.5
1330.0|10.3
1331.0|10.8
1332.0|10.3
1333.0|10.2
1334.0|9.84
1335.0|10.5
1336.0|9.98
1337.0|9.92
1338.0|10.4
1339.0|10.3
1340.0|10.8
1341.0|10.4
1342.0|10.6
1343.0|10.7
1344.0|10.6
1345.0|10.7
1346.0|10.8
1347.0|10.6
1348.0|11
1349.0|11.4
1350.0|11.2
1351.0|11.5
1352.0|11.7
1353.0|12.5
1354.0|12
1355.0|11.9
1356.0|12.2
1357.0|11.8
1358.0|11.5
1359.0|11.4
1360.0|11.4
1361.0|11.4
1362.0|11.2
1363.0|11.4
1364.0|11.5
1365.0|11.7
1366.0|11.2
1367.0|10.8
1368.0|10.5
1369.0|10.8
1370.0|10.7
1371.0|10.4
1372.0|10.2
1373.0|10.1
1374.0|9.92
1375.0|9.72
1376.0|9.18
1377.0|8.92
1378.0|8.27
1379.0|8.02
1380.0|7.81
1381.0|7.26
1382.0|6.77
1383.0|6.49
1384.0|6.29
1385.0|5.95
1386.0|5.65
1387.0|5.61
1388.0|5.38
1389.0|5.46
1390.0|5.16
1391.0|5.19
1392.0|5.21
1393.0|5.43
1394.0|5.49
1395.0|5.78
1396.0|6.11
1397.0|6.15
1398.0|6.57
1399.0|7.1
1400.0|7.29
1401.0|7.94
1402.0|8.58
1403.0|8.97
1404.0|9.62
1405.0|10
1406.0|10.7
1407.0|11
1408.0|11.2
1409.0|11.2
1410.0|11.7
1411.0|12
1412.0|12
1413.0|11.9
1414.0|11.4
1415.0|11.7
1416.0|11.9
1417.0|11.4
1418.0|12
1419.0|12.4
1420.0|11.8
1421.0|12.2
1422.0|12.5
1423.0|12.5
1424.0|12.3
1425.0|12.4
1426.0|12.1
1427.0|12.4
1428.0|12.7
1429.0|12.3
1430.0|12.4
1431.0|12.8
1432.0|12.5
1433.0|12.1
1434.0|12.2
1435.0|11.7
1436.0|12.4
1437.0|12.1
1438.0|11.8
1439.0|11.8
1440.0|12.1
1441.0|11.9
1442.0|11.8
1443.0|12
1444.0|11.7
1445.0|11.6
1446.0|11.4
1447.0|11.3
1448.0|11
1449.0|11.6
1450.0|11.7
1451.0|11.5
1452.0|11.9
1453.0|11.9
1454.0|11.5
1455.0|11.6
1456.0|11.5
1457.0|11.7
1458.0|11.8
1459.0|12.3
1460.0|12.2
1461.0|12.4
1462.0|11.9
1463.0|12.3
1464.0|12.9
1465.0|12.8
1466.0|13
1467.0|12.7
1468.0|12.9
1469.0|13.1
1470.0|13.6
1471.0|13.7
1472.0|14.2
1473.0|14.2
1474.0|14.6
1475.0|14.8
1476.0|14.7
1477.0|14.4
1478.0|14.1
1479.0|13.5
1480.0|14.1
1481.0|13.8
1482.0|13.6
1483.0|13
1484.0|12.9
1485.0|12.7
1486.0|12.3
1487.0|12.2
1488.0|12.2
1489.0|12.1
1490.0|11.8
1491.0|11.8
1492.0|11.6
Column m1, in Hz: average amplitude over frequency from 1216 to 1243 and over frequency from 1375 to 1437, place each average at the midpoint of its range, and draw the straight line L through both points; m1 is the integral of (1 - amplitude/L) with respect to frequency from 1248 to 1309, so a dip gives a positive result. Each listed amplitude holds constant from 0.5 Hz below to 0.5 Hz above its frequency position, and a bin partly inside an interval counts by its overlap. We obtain -4.5 Hz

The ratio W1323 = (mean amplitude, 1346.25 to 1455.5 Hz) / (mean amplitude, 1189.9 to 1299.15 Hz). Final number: 1.24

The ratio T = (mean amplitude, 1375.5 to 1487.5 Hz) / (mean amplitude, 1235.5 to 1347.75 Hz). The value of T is 1.2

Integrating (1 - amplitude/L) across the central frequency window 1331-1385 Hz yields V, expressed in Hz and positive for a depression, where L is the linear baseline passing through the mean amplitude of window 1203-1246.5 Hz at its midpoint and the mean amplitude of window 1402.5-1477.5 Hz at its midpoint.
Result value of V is 0.89 Hz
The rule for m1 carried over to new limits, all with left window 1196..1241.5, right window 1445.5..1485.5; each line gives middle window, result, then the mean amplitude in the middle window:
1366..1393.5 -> 7.8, 7.88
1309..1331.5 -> -1.3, 10.5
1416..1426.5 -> -0.2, 12.1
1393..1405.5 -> 4.5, 7.39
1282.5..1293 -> 0.2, 9.11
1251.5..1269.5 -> 0.2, 8.59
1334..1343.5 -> -0.1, 10.4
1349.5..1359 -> -1.1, 11.8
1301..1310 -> -0.4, 10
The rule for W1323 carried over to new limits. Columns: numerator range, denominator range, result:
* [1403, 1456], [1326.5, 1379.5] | 1.10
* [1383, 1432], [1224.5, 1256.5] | 1.18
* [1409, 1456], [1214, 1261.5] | 1.48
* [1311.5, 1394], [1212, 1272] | 1.20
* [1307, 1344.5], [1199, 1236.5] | 1.33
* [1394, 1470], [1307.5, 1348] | 1.08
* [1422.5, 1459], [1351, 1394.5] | 1.31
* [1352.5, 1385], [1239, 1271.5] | 1.20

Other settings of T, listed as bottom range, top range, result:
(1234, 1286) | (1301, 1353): 1.23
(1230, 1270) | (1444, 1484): 1.53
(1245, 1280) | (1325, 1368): 1.26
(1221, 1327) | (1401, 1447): 1.29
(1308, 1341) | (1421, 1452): 1.16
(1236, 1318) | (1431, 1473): 1.34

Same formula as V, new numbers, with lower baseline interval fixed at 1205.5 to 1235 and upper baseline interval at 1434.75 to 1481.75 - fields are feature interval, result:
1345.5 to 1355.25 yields -1.0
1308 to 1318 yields -1.0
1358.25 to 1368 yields -0.6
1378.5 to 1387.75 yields 3.7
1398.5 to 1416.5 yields 1.9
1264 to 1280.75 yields -0.2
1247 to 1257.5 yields 0.4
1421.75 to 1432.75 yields -0.5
